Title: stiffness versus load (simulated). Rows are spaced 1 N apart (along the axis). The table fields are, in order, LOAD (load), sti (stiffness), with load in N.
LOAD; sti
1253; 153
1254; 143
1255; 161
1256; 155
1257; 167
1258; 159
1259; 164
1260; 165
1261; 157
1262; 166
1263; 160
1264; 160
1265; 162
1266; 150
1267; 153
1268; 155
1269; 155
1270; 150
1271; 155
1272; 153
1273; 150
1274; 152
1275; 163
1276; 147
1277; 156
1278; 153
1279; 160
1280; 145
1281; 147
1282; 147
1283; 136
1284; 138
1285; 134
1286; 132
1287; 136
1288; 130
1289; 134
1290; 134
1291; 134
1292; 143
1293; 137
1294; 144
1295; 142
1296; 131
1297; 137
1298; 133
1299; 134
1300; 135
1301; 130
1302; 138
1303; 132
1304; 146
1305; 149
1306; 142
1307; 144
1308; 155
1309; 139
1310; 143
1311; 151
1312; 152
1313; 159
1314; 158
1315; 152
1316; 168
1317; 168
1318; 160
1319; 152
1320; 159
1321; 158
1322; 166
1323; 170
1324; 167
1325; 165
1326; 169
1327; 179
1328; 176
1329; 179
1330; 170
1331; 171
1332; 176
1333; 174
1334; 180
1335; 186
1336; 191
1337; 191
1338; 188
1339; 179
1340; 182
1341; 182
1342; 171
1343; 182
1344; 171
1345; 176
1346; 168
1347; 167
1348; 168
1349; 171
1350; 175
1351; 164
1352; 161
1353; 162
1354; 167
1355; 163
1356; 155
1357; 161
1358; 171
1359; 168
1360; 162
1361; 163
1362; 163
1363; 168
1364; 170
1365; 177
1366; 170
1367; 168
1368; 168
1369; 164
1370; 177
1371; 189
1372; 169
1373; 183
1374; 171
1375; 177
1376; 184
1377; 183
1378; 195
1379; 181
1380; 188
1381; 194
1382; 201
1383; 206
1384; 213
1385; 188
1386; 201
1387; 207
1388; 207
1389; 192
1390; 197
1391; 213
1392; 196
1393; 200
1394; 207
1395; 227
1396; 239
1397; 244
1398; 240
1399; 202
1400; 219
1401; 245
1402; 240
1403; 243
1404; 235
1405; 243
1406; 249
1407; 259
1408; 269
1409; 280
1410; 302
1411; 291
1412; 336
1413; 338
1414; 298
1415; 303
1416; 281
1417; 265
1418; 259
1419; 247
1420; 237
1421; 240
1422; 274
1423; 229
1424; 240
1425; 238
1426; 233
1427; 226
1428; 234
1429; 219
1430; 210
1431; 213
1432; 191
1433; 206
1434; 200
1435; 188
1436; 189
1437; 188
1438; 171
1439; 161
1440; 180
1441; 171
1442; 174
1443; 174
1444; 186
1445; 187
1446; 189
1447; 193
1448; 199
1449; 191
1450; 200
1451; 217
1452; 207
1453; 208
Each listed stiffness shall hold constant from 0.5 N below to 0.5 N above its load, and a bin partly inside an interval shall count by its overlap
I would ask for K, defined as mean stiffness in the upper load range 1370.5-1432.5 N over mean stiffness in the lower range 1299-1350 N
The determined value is 1.40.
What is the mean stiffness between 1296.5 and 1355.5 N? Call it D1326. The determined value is 163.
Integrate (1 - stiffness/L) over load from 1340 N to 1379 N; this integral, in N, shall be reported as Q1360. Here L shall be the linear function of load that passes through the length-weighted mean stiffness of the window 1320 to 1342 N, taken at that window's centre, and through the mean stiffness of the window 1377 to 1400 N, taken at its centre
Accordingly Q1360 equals 3.9 N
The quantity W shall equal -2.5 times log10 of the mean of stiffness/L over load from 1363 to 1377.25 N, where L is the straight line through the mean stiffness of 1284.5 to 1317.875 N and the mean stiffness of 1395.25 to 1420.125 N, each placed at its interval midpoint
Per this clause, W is 0.25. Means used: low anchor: 143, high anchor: 263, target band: 175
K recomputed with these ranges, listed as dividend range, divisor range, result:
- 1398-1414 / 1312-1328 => 1.61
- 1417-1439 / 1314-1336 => 1.30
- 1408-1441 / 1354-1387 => 1.34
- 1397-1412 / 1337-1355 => 1.47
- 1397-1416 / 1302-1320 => 1.76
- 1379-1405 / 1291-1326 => 1.44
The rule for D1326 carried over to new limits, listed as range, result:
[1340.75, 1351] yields 172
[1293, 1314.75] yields 143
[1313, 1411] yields 189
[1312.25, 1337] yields 169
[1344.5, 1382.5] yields 173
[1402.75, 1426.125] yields 267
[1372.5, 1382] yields 185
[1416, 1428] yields 245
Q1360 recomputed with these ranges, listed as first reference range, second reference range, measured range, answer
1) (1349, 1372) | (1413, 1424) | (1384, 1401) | 0.74 N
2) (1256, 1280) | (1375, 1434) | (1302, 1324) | 3.42 N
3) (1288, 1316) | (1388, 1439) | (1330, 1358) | 0.61 N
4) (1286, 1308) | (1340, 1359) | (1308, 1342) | -3.03 N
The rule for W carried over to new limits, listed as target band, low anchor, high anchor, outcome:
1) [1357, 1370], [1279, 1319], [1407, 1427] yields 0.257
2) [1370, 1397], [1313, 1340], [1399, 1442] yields 0.079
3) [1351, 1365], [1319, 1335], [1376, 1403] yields 0.153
